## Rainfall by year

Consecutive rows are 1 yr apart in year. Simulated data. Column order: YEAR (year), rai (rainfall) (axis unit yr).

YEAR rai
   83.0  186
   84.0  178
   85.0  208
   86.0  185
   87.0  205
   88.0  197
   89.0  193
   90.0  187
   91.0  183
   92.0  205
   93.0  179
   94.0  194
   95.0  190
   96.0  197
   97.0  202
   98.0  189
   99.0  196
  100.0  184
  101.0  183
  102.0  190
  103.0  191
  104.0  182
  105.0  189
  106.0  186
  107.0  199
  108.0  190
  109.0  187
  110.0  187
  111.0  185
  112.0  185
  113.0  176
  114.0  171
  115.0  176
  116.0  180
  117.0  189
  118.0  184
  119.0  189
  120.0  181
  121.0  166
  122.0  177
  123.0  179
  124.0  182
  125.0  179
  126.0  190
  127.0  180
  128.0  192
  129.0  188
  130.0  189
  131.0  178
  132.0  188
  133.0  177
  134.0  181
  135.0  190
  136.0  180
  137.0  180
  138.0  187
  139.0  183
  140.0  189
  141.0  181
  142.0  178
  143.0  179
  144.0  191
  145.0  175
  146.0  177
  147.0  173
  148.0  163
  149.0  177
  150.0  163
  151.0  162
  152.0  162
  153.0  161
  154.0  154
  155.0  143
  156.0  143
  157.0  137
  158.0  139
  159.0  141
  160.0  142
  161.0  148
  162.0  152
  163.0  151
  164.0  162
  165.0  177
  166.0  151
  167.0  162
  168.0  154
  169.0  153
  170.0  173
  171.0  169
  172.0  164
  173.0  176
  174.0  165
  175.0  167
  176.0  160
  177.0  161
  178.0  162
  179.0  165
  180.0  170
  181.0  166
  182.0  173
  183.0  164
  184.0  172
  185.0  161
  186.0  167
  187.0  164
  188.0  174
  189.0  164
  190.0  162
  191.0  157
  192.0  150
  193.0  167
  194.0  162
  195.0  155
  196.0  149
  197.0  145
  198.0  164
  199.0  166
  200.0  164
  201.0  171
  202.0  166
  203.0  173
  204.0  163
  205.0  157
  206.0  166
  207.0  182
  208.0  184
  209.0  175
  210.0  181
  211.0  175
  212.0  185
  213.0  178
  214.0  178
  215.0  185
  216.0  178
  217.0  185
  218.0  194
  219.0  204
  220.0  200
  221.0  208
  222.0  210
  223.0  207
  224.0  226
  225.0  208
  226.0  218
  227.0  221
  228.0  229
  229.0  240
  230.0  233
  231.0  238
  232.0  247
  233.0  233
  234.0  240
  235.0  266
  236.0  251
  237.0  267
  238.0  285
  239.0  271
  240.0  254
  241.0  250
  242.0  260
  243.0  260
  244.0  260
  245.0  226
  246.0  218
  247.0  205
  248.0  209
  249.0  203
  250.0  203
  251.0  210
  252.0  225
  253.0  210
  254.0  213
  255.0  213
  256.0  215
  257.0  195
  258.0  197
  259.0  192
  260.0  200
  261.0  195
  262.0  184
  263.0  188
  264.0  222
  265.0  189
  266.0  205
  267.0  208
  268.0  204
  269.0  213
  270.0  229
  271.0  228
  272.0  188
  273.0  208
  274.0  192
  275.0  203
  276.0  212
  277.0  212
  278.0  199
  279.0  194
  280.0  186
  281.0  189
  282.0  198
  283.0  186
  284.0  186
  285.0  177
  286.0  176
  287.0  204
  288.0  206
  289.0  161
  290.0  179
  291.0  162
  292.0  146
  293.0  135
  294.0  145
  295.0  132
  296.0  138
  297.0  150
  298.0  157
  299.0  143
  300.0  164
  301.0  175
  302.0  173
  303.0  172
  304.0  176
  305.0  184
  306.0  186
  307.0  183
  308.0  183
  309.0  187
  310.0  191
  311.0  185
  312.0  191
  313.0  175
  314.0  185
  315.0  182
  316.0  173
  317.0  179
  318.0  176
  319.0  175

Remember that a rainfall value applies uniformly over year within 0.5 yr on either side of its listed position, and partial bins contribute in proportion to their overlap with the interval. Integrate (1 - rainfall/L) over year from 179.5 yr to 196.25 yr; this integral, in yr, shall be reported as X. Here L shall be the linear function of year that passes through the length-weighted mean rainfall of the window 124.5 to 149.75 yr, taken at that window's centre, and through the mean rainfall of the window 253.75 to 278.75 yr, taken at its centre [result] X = 2.4 yr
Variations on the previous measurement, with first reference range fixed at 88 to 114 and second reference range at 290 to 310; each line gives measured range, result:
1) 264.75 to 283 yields -3.91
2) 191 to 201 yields 1.04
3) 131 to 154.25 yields 0.93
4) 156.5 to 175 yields 2.46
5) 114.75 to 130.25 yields 0.31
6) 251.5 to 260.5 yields -1.98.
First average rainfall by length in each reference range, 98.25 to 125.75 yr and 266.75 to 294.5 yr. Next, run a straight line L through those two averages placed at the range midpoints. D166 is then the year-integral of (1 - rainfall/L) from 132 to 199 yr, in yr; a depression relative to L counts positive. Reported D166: 7.6 yr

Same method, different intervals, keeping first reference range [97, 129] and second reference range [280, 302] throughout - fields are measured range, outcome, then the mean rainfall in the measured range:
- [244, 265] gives -4.4 yr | 207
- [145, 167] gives 2.9 yr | 157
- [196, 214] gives 0.6 yr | 170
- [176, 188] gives 0.8 yr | 166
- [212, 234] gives -4.6 yr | 211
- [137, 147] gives 0.0 yr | 182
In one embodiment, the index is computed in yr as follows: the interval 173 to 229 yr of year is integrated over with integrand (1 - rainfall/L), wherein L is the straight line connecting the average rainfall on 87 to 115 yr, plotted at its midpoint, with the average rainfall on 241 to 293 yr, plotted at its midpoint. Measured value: 5.8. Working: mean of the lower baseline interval 189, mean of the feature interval 177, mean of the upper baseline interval 203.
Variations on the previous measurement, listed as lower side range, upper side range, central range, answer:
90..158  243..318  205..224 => -0.2 yr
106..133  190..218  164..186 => 1.1 yr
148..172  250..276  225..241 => -4.5 yr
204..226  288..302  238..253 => -4.9 yr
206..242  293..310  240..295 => -3.8 yr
